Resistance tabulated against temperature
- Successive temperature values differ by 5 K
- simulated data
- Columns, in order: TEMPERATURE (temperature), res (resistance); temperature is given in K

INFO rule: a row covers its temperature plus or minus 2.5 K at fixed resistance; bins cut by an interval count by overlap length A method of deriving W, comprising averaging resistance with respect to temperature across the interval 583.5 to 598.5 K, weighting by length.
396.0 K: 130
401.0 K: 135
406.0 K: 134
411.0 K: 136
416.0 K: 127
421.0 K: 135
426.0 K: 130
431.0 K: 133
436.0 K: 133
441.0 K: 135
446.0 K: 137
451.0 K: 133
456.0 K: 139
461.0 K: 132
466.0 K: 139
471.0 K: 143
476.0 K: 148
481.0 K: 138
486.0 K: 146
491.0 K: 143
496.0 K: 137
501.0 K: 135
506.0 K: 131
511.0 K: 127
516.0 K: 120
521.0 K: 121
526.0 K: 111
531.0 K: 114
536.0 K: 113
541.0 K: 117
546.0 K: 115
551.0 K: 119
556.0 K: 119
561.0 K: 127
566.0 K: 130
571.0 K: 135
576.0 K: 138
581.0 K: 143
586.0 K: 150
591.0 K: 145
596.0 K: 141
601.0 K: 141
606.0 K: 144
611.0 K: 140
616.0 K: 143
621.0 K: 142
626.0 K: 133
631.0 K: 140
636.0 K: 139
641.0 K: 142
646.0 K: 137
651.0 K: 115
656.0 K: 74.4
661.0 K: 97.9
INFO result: 145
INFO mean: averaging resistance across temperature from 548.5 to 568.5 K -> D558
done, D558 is 124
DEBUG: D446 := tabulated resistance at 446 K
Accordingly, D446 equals 137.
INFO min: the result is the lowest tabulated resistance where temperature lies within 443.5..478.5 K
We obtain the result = 132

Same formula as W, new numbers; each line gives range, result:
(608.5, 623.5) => 142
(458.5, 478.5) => 140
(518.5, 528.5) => 116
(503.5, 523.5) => 125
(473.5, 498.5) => 142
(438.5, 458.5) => 136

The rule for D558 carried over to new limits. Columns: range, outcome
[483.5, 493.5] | 144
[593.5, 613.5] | 142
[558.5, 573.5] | 131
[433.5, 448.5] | 135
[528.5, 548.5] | 115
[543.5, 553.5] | 117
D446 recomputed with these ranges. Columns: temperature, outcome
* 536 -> 113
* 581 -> 143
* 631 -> 140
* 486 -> 146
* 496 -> 137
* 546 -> 115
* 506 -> 131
